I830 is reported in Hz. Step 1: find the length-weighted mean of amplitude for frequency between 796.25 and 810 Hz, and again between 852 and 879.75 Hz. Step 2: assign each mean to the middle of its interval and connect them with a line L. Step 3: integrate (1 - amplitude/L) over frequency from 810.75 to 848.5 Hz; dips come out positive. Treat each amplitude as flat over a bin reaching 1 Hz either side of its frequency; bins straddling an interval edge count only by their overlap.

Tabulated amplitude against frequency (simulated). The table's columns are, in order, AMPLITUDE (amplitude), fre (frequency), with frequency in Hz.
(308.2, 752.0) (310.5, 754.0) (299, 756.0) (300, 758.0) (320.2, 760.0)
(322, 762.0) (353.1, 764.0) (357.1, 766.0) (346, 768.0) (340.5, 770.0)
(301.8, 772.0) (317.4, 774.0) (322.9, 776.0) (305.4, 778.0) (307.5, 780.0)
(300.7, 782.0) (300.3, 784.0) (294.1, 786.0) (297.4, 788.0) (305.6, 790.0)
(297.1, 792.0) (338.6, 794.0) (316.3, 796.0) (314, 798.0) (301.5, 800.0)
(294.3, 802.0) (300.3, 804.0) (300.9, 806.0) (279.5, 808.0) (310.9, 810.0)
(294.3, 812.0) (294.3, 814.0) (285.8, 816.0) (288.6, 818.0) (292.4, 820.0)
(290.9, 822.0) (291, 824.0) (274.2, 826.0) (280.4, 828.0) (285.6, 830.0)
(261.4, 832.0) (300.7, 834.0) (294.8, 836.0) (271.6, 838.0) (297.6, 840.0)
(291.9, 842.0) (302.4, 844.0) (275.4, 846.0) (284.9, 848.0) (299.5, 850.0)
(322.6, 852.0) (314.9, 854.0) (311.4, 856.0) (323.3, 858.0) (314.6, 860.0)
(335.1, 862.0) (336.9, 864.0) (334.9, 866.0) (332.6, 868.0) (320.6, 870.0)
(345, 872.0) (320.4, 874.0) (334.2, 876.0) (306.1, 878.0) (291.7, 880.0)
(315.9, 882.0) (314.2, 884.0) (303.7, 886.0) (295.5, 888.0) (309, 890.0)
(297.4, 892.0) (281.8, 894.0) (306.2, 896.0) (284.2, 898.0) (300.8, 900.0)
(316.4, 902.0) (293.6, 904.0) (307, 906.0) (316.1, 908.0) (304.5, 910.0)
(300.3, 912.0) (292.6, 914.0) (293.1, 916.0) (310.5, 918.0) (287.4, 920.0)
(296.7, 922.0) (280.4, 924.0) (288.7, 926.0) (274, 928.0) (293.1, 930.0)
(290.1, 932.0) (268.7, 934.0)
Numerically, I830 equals 2.8 Hz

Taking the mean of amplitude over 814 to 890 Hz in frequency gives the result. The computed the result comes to 304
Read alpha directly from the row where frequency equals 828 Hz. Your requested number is 280.4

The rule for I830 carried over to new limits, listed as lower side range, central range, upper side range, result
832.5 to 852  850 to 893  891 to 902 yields -3.4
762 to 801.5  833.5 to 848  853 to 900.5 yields 1.2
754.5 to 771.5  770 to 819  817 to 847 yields 0.9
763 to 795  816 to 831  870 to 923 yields 1.3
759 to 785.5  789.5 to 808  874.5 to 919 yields 0.7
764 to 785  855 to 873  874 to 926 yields -1.2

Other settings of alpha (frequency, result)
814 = 294.3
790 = 305.6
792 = 297.1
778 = 305.4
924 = 280.4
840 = 297.6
